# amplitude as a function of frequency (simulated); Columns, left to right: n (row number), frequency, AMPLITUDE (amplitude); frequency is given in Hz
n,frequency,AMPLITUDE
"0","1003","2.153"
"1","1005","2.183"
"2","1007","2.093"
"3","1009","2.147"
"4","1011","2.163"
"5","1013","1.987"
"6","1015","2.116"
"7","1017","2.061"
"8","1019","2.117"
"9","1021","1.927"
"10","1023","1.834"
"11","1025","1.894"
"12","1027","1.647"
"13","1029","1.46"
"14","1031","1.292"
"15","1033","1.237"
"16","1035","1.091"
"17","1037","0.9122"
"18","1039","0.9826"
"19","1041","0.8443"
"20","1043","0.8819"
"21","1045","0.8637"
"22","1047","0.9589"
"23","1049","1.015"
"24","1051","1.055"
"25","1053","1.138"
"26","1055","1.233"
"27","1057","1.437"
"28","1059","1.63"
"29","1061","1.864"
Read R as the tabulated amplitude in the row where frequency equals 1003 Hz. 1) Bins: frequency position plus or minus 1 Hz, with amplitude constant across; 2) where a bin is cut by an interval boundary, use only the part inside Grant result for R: 2.153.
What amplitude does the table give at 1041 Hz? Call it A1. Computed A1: 0.8443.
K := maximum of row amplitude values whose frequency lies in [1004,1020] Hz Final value 2.183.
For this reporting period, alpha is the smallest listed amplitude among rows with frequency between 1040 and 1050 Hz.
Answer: 0.8443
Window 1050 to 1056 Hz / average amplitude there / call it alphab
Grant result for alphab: 1.14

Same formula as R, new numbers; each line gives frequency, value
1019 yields 2.117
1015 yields 2.116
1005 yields 2.183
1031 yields 1.292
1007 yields 2.093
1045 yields 0.8637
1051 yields 1.055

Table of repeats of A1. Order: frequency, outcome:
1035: 1.091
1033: 1.237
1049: 1.015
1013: 1.987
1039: 0.9826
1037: 0.9122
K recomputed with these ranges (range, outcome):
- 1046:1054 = 1.138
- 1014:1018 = 2.116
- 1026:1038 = 1.647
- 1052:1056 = 1.233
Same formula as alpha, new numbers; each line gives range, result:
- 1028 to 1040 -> 0.9122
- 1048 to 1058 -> 1.015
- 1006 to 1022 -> 1.927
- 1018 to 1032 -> 1.292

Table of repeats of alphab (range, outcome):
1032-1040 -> 1.06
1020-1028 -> 1.83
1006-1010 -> 2.12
